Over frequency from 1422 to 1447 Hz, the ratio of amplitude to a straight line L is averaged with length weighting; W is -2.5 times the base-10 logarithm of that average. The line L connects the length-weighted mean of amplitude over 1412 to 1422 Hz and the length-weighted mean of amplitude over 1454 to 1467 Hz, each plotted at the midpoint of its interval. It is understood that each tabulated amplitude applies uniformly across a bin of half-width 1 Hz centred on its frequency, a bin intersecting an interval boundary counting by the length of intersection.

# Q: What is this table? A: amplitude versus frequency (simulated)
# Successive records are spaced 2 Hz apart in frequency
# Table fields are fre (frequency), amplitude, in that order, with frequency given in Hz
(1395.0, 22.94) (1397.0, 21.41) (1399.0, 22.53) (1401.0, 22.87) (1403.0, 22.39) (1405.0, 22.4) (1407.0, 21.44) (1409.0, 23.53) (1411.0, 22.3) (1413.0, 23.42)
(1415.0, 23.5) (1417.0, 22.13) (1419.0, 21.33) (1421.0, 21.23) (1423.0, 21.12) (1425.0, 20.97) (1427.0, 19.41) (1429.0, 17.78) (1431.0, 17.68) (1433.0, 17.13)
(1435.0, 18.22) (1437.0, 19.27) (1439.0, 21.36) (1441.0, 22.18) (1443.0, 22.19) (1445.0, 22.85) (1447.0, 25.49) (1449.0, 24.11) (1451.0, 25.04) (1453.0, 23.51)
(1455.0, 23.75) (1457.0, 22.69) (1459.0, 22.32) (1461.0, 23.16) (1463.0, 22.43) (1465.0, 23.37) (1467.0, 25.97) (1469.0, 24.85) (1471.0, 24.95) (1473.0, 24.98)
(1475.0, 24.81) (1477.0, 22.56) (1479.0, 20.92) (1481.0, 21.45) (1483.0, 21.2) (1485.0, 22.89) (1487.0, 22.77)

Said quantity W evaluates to 0.12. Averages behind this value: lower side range 22.3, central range 20.2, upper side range 23.2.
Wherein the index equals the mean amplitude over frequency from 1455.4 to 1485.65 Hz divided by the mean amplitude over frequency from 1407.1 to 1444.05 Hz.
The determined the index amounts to 1.12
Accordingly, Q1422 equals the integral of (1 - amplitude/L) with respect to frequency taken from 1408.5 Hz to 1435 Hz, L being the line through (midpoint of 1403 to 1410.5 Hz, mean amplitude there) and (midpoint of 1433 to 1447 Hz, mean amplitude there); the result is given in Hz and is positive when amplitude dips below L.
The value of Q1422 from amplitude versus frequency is 1.3 Hz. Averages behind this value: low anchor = 22.4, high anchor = 21.1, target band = 20.7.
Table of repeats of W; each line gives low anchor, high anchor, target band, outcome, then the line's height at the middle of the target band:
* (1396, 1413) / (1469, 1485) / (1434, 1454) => 0.02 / 22.8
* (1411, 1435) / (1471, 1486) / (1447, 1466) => -0.08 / 21.9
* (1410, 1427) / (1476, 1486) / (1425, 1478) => -0.03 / 21.8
